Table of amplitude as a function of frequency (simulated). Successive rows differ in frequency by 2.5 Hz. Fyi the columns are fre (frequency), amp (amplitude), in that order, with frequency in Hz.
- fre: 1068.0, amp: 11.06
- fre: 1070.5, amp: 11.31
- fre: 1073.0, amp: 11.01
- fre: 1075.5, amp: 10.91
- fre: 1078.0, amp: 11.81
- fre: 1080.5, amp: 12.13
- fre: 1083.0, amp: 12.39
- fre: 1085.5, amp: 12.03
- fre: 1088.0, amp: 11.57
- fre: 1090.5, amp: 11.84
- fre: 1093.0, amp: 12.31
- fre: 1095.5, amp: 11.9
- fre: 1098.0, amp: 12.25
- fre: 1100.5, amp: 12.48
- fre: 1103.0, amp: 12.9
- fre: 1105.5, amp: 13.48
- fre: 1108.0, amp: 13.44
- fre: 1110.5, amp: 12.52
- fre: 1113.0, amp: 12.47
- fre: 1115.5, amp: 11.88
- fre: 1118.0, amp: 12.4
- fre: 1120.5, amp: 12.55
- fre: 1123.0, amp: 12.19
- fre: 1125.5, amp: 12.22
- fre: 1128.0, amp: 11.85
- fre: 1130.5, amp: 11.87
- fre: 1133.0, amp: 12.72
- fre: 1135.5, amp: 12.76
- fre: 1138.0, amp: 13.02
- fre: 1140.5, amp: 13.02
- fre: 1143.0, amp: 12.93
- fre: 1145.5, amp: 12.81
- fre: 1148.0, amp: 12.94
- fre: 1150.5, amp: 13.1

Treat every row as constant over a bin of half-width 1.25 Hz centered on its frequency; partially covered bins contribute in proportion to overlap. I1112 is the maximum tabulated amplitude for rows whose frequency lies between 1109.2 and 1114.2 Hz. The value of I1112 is 12.52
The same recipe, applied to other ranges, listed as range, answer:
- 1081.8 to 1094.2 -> 12.39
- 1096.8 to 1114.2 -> 13.48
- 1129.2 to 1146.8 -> 13.02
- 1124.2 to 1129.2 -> 12.22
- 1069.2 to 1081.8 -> 12.13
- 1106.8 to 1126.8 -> 13.44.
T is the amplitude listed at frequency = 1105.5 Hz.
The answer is 13.48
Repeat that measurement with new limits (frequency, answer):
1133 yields 12.72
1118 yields 12.4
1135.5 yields 12.76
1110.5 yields 12.52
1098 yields 12.25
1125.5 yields 12.22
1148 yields 12.94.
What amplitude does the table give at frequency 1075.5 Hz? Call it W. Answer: 10.91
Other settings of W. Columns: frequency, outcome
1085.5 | 12.03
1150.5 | 13.1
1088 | 11.57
